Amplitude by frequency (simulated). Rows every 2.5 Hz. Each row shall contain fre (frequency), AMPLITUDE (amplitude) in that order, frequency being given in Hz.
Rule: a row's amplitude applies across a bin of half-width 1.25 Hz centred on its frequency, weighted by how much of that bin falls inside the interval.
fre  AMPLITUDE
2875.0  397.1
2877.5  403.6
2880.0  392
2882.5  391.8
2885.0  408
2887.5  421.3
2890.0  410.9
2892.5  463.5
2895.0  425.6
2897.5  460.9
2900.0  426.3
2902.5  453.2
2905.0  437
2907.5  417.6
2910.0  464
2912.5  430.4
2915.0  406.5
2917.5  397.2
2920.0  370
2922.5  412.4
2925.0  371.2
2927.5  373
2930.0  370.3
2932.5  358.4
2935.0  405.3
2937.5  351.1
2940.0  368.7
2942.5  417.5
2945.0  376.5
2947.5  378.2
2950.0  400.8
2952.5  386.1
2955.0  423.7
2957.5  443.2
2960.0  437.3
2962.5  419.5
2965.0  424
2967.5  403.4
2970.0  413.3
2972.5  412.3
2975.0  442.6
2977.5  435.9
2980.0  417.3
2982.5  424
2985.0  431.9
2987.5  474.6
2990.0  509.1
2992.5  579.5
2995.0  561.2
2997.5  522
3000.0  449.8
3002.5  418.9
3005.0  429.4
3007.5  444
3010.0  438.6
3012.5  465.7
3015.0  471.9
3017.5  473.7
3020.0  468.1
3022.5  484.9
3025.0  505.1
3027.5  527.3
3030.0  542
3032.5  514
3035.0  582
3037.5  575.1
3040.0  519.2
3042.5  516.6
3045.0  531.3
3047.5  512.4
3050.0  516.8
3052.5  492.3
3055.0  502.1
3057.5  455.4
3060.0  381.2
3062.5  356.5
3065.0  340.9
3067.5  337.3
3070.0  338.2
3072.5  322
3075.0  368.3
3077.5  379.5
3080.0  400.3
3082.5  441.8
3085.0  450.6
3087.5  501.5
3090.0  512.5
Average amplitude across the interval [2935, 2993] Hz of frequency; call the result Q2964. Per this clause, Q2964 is 422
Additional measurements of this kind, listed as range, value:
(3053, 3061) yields 453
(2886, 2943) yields 409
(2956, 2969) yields 425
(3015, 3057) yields 514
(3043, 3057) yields 508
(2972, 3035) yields 477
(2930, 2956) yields 385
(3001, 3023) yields 454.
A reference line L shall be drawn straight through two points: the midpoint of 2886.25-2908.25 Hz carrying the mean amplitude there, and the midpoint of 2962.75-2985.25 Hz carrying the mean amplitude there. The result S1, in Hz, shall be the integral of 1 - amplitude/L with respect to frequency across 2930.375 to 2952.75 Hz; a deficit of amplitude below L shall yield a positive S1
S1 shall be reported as 2.40 Hz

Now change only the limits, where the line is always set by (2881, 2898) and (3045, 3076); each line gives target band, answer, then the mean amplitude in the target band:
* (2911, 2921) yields 0.5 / 403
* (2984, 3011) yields -3.9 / 479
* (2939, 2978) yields 0.9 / 411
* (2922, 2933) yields 1.2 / 376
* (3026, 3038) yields -3.7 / 545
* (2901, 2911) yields -0.4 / 442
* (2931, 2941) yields 1.2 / 371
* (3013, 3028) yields -2.4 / 485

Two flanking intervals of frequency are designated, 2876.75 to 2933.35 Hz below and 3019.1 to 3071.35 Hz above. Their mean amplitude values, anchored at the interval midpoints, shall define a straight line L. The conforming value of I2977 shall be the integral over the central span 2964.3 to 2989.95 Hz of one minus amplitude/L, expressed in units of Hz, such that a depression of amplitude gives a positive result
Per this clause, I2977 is 0.8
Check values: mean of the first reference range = 412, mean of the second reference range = 476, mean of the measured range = 432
